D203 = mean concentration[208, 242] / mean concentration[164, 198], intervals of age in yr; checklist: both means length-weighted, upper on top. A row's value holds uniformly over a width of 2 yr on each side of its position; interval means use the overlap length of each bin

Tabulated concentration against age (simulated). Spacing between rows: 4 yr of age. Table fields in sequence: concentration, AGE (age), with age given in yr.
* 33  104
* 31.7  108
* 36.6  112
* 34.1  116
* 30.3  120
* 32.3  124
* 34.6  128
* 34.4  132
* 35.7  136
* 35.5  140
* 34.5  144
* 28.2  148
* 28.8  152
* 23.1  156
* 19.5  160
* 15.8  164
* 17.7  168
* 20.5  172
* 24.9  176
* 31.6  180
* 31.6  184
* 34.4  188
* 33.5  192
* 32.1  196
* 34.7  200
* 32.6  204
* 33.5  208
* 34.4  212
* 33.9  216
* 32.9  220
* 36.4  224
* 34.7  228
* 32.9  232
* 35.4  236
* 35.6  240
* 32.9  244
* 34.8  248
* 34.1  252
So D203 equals 1.3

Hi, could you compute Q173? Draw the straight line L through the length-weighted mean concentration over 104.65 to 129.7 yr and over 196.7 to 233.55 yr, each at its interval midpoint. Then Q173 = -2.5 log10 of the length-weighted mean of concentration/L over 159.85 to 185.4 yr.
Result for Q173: 0.406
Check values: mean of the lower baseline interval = 33.2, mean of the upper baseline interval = 33.9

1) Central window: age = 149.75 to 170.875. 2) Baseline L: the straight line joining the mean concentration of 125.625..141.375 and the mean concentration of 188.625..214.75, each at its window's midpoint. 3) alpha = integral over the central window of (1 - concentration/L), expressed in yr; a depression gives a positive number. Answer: 8.2 yr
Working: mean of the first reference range 35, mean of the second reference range 33.5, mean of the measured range 21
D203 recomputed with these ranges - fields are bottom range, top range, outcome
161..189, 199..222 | 1.36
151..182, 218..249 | 1.53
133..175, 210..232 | 1.31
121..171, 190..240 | 1.20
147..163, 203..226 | 1.41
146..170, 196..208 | 1.50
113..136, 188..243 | 1.02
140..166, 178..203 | 1.28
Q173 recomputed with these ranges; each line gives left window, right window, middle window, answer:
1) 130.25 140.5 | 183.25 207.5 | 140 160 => 0.22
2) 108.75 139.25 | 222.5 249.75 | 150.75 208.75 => 0.24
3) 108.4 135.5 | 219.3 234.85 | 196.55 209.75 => 0.03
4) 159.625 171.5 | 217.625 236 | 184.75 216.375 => -0.23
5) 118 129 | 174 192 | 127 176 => 0.17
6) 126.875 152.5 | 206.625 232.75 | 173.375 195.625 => 0.09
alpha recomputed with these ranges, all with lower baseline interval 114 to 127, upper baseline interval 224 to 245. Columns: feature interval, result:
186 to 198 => 0.2 yr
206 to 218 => 0.1 yr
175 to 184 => 1.1 yr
